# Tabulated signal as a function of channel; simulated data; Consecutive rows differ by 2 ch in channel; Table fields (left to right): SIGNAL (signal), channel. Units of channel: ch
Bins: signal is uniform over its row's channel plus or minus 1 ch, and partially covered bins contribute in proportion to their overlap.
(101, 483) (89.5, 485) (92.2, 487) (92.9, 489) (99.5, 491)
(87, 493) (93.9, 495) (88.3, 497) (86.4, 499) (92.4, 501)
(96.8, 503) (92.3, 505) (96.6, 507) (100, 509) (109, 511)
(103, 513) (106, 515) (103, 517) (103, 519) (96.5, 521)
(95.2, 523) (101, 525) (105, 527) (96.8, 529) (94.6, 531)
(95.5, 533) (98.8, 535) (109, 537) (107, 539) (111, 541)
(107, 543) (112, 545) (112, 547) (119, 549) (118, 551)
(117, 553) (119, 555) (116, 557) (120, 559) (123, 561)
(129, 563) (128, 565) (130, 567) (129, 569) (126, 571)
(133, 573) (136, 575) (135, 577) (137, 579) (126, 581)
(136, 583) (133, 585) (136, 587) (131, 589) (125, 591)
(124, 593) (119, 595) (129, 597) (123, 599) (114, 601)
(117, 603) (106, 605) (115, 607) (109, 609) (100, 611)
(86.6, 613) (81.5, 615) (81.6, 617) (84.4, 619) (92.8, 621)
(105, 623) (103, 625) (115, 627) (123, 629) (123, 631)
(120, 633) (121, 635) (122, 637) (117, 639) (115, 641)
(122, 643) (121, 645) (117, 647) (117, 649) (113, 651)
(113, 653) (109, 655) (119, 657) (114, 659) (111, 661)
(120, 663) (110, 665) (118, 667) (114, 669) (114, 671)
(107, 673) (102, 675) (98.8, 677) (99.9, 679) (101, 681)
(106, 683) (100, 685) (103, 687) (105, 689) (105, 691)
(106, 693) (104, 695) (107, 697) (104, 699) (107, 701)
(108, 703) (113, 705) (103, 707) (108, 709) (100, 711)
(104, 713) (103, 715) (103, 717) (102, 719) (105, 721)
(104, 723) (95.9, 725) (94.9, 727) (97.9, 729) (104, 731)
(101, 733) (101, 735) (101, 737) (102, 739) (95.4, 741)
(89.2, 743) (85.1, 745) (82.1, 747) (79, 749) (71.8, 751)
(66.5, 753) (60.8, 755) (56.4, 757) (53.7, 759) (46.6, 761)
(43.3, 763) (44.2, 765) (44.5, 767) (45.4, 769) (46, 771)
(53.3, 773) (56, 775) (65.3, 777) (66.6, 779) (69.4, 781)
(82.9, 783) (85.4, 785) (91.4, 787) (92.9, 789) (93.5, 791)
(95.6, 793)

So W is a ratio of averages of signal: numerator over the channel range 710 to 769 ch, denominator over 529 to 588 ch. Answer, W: 0.69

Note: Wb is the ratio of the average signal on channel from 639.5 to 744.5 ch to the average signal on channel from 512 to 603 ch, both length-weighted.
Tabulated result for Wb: 0.91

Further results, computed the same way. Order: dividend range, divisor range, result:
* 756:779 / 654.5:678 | 0.46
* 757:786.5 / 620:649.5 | 0.50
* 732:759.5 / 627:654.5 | 0.69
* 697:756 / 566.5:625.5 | 0.83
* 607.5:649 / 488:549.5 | 1.08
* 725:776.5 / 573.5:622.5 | 0.63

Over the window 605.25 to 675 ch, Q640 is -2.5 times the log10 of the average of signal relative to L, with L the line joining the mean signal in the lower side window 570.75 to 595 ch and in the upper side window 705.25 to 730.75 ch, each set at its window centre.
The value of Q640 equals 0.078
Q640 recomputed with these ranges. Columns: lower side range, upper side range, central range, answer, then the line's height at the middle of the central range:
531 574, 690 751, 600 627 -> 0.11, 111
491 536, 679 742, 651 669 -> -0.13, 102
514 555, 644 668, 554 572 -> -0.15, 108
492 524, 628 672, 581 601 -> -0.18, 109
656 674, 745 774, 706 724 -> -0.23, 84.2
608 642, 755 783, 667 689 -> -0.21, 87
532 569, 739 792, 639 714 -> -0.24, 88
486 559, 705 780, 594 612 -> -0.21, 94.5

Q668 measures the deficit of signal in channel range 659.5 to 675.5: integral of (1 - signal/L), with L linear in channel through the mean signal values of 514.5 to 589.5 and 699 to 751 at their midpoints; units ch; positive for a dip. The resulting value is -1.1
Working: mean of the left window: 117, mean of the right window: 99.1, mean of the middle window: 112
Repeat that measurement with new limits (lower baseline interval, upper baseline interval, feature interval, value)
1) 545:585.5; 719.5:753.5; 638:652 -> -0.9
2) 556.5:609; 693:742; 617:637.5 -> 1.5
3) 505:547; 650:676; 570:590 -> -5.0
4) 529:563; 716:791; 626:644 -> -4.2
